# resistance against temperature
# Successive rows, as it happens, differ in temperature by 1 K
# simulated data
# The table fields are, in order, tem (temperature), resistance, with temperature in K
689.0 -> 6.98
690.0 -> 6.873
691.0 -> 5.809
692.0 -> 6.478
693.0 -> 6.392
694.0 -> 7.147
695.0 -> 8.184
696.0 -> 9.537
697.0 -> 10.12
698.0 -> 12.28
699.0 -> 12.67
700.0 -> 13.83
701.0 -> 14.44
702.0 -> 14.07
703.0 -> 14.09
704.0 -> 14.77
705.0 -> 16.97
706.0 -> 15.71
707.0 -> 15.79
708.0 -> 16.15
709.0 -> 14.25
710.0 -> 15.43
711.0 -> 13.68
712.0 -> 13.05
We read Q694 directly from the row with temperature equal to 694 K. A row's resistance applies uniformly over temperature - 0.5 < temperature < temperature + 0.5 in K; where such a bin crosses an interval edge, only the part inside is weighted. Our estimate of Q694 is 7.147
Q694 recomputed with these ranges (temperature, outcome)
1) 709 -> 14.25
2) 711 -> 13.68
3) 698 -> 12.28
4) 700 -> 13.83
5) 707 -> 15.79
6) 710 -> 15.43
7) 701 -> 14.44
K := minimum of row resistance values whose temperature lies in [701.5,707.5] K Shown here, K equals 14.07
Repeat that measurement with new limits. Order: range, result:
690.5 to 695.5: 5.809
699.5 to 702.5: 13.83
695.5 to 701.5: 9.537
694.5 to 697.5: 8.184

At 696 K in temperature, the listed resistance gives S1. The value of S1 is 9.537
